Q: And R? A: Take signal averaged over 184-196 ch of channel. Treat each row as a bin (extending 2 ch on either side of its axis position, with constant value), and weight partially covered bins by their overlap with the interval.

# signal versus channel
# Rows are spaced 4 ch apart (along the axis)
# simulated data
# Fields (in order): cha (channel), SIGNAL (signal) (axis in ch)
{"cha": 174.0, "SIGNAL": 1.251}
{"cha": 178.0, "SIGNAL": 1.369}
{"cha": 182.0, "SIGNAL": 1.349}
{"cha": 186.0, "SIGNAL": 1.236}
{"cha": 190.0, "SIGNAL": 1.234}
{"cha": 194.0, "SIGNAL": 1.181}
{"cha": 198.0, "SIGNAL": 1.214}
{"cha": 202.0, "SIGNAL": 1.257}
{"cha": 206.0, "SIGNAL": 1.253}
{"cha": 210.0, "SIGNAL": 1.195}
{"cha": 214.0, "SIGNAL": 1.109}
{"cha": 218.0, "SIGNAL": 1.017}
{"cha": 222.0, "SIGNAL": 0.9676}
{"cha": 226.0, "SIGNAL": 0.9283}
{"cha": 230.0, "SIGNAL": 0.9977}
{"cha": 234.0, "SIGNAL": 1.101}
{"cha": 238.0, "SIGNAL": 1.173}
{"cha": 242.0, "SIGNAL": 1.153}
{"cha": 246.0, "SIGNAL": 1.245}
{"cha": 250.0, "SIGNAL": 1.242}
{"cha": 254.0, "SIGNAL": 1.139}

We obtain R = 1.22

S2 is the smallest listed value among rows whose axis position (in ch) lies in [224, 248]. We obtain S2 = 0.9283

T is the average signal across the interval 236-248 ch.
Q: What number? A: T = 1.19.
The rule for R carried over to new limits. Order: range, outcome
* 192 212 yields 1.22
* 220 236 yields 0.999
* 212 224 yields 1.03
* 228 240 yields 1.09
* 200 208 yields 1.25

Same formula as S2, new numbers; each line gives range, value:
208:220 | 1.017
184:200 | 1.181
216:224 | 0.9676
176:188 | 1.236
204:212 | 1.195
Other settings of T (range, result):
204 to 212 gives 1.22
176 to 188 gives 1.32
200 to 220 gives 1.17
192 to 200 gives 1.2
